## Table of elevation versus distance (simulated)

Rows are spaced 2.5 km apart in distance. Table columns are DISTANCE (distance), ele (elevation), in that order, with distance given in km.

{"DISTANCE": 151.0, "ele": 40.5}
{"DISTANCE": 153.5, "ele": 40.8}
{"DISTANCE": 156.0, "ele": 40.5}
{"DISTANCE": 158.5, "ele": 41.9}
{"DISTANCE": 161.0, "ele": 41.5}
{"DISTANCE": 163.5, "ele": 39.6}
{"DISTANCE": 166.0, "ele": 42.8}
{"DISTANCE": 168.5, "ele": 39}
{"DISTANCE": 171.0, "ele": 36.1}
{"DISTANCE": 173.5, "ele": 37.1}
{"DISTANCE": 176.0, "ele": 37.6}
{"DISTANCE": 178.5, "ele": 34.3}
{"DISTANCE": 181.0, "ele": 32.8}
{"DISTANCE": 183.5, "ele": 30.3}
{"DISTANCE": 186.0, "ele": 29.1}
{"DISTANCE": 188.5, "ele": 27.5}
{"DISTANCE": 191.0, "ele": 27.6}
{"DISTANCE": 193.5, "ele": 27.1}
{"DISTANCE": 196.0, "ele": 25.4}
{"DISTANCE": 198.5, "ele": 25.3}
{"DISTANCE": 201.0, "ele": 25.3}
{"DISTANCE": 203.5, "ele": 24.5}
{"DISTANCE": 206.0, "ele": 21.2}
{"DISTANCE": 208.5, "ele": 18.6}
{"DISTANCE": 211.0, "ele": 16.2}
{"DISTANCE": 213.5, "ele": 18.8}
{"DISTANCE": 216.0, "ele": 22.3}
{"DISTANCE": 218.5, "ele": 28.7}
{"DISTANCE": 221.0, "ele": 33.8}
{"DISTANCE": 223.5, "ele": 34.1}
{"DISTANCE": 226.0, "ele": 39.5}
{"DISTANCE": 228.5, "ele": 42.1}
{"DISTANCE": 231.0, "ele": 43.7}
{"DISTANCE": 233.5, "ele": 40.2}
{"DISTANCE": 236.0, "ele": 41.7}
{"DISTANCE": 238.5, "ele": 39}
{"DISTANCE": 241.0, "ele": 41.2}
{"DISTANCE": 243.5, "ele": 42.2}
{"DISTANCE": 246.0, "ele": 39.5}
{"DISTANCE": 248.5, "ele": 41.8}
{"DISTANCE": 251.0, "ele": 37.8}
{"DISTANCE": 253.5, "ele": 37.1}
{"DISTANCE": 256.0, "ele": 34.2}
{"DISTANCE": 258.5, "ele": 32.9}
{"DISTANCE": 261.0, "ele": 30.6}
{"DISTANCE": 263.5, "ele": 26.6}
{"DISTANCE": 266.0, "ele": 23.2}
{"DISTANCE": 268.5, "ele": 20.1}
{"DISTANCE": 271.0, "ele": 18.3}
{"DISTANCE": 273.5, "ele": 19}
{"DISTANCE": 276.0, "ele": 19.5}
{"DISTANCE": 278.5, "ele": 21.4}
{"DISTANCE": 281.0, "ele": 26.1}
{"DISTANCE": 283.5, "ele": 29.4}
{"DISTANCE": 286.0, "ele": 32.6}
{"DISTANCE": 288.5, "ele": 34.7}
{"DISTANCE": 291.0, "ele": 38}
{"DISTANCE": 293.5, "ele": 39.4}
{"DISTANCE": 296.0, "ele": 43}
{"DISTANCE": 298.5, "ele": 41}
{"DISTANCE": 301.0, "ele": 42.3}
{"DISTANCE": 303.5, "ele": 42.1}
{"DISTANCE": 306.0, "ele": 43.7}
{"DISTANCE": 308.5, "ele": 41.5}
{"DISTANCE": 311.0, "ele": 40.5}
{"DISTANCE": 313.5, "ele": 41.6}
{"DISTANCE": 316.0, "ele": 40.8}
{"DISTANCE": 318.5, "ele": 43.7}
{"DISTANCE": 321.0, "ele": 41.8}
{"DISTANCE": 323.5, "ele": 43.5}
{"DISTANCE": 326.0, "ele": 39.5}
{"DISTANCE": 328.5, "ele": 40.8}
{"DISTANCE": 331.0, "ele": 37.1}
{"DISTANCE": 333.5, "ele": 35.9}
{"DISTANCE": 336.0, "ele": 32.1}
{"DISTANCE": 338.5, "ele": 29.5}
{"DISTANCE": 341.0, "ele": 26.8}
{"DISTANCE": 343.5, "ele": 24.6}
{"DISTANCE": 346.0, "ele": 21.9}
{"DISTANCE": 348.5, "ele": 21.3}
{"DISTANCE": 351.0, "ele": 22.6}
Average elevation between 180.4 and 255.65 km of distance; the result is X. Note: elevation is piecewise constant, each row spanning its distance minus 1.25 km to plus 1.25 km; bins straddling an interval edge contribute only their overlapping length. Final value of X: 31.8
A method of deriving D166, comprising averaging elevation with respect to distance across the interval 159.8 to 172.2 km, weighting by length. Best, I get 39.8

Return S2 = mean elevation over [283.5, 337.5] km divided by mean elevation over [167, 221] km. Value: 1.41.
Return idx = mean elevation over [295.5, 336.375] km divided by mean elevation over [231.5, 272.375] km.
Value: 1.2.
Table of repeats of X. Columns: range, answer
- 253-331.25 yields 34.5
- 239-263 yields 37.2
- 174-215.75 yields 26.4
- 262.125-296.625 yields 27.7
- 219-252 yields 39.5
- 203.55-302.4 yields 32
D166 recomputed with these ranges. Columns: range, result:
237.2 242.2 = 40.1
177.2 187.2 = 31.7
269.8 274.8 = 18.7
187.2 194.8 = 27.4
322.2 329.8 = 41.2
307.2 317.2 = 41.1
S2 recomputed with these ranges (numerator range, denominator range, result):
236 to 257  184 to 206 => 1.49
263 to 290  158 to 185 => 0.66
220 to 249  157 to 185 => 1.06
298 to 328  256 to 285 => 1.69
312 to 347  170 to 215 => 1.31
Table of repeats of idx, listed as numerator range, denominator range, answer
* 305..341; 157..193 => 1.10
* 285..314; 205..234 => 1.35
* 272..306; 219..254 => 0.84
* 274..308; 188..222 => 1.43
